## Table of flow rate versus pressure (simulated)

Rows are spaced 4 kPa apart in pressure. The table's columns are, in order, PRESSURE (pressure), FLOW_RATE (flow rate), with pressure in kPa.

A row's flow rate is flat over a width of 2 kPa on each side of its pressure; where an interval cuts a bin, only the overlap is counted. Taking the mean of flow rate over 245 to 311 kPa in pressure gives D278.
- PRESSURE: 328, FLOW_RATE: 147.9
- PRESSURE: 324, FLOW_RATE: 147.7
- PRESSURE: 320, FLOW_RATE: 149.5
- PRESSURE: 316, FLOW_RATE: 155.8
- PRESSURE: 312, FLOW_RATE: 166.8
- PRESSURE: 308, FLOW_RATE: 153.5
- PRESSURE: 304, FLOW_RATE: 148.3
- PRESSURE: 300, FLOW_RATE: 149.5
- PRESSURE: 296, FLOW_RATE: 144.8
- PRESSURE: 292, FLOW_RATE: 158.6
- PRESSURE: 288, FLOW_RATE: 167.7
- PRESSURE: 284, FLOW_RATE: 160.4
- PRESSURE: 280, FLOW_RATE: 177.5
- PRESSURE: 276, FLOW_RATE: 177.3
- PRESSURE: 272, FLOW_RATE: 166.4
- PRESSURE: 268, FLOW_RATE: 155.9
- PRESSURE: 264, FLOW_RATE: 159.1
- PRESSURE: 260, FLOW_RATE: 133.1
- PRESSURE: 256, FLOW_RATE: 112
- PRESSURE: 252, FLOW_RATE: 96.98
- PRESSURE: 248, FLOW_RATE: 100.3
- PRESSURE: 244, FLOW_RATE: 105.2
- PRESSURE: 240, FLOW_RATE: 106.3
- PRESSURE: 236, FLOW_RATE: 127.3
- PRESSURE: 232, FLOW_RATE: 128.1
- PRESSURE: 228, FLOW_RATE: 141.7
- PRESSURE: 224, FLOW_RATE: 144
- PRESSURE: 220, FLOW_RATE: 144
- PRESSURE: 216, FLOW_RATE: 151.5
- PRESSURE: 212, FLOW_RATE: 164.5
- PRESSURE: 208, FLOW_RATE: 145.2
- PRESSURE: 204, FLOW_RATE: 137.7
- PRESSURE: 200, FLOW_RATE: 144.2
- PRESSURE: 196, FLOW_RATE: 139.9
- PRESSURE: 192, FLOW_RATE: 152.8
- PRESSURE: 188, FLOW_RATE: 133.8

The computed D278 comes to 147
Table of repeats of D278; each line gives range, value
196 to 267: 132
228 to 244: 121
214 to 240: 137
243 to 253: 101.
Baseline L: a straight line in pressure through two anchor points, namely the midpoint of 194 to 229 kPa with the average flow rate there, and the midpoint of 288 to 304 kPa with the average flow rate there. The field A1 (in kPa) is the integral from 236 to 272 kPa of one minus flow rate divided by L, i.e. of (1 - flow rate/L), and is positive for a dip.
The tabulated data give 6.1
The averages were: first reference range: 146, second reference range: 153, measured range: 124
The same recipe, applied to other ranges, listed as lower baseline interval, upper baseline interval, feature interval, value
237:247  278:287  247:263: 1.7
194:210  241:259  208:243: -3.8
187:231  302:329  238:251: 3.9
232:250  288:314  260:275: -3.1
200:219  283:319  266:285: -1.7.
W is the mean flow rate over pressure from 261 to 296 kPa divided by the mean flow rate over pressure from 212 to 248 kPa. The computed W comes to 1.24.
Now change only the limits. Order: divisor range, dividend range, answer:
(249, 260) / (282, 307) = 1.42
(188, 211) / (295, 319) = 1.06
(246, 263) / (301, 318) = 1.37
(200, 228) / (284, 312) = 1.05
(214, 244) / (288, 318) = 1.17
